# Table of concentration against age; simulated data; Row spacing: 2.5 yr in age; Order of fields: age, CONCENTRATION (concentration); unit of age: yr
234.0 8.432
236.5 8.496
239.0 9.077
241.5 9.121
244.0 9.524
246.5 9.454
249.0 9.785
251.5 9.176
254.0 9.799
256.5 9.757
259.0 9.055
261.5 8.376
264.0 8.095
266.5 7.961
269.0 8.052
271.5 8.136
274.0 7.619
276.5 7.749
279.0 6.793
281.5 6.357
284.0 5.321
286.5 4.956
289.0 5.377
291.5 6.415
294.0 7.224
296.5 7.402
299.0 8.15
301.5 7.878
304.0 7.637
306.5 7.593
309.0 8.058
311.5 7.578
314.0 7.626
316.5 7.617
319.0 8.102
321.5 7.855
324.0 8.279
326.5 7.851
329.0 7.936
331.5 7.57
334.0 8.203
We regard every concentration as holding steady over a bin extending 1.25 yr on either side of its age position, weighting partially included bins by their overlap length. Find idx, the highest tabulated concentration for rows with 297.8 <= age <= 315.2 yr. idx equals 8.15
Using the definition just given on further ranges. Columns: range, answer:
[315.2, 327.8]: 8.279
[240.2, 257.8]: 9.799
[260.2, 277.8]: 8.376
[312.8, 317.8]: 7.626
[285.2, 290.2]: 5.377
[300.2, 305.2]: 7.878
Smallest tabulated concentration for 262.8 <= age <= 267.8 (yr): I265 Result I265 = 7.961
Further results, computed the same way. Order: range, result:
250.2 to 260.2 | 9.055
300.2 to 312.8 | 7.578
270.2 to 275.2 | 7.619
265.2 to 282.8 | 6.357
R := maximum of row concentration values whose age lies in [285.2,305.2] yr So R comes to 8.15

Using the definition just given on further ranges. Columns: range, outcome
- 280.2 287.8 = 6.357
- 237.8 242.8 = 9.121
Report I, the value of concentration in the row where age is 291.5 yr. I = 6.415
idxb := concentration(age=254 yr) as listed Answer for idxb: 9.799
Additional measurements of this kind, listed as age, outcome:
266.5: 7.961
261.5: 8.376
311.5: 7.578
